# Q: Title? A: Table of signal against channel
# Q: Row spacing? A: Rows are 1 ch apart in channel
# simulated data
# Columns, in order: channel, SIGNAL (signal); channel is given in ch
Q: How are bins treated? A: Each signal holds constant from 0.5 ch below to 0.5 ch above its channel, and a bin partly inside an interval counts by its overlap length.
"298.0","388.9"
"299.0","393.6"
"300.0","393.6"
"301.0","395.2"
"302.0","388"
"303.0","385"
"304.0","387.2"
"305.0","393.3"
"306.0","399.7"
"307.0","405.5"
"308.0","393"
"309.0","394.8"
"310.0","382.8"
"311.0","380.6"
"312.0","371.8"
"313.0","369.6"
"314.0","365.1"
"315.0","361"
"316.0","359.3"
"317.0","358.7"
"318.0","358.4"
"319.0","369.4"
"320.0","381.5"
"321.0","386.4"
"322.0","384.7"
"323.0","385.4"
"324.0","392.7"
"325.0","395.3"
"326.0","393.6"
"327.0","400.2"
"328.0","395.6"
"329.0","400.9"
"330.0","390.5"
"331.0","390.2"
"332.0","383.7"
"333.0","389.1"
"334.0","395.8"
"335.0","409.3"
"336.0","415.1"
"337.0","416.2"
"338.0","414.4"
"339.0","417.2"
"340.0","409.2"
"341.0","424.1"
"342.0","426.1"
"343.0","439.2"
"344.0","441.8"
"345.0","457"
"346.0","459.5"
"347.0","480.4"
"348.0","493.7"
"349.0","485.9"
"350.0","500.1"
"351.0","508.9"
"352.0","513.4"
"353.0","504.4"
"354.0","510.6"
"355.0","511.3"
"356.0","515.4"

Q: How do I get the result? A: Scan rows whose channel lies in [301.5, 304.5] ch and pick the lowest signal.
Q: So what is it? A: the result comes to 385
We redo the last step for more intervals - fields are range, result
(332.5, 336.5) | 389.1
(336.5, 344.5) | 409.2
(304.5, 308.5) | 393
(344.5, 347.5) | 457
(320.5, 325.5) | 384.7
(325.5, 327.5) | 393.6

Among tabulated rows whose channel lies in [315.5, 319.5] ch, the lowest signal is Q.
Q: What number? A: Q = 358.4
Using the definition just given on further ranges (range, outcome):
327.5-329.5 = 395.6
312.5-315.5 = 361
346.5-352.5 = 480.4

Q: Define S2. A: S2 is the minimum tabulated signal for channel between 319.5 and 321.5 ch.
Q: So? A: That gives 381.5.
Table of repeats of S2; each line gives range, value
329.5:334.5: 383.7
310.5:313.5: 369.6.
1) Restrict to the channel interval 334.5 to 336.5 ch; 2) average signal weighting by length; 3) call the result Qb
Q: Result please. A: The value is 412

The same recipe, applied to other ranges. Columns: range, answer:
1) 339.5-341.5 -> 417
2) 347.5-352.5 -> 500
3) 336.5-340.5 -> 414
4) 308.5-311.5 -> 386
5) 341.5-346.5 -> 445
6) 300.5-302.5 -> 392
